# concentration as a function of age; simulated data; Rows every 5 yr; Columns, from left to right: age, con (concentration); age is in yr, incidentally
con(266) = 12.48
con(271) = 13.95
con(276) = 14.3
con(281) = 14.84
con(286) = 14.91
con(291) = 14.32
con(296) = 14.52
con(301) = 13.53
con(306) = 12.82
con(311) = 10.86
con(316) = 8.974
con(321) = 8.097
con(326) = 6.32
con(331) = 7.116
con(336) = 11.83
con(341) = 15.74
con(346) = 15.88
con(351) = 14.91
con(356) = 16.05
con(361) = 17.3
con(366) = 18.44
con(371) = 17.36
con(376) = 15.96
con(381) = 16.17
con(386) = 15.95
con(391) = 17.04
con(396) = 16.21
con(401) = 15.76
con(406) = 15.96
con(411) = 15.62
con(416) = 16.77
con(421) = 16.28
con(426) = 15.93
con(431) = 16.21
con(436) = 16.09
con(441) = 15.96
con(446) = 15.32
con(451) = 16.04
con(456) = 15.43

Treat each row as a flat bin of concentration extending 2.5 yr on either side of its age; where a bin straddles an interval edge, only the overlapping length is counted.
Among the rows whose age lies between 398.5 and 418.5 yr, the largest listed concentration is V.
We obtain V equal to 16.77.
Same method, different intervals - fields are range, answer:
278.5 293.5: 14.91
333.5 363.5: 17.3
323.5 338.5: 11.83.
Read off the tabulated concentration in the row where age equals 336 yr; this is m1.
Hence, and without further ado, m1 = 11.83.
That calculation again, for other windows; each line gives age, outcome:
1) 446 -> 15.32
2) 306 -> 12.82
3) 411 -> 15.62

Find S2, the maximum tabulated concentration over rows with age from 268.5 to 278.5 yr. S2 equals 14.3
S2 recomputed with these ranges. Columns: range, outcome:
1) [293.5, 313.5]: 14.52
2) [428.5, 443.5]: 16.21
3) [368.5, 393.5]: 17.36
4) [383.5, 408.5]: 17.04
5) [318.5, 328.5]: 8.097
